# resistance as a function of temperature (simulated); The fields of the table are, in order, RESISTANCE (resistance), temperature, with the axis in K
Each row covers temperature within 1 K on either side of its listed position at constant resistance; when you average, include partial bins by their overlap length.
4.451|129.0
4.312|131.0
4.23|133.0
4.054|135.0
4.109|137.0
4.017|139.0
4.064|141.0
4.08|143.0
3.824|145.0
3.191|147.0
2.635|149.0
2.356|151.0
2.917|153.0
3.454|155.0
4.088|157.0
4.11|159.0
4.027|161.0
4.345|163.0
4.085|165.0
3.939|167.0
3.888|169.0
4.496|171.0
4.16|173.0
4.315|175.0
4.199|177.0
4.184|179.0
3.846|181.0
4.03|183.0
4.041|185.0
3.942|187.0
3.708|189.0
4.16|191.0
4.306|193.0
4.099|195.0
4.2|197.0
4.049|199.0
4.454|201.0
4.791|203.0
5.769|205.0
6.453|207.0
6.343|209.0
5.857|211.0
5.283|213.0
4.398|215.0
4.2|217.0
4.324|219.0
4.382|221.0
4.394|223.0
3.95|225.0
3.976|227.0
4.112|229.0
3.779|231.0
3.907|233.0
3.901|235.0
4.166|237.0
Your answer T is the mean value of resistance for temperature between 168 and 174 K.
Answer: 4.18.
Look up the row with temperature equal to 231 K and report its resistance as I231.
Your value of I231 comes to 3.779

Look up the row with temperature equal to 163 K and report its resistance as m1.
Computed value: 4.345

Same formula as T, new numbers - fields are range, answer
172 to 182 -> 4.14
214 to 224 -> 4.34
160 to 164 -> 4.19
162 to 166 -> 4.21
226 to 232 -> 3.96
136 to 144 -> 4.07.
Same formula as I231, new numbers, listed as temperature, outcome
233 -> 3.907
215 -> 4.398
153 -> 2.917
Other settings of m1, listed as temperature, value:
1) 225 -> 3.95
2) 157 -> 4.088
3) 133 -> 4.23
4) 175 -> 4.315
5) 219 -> 4.324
